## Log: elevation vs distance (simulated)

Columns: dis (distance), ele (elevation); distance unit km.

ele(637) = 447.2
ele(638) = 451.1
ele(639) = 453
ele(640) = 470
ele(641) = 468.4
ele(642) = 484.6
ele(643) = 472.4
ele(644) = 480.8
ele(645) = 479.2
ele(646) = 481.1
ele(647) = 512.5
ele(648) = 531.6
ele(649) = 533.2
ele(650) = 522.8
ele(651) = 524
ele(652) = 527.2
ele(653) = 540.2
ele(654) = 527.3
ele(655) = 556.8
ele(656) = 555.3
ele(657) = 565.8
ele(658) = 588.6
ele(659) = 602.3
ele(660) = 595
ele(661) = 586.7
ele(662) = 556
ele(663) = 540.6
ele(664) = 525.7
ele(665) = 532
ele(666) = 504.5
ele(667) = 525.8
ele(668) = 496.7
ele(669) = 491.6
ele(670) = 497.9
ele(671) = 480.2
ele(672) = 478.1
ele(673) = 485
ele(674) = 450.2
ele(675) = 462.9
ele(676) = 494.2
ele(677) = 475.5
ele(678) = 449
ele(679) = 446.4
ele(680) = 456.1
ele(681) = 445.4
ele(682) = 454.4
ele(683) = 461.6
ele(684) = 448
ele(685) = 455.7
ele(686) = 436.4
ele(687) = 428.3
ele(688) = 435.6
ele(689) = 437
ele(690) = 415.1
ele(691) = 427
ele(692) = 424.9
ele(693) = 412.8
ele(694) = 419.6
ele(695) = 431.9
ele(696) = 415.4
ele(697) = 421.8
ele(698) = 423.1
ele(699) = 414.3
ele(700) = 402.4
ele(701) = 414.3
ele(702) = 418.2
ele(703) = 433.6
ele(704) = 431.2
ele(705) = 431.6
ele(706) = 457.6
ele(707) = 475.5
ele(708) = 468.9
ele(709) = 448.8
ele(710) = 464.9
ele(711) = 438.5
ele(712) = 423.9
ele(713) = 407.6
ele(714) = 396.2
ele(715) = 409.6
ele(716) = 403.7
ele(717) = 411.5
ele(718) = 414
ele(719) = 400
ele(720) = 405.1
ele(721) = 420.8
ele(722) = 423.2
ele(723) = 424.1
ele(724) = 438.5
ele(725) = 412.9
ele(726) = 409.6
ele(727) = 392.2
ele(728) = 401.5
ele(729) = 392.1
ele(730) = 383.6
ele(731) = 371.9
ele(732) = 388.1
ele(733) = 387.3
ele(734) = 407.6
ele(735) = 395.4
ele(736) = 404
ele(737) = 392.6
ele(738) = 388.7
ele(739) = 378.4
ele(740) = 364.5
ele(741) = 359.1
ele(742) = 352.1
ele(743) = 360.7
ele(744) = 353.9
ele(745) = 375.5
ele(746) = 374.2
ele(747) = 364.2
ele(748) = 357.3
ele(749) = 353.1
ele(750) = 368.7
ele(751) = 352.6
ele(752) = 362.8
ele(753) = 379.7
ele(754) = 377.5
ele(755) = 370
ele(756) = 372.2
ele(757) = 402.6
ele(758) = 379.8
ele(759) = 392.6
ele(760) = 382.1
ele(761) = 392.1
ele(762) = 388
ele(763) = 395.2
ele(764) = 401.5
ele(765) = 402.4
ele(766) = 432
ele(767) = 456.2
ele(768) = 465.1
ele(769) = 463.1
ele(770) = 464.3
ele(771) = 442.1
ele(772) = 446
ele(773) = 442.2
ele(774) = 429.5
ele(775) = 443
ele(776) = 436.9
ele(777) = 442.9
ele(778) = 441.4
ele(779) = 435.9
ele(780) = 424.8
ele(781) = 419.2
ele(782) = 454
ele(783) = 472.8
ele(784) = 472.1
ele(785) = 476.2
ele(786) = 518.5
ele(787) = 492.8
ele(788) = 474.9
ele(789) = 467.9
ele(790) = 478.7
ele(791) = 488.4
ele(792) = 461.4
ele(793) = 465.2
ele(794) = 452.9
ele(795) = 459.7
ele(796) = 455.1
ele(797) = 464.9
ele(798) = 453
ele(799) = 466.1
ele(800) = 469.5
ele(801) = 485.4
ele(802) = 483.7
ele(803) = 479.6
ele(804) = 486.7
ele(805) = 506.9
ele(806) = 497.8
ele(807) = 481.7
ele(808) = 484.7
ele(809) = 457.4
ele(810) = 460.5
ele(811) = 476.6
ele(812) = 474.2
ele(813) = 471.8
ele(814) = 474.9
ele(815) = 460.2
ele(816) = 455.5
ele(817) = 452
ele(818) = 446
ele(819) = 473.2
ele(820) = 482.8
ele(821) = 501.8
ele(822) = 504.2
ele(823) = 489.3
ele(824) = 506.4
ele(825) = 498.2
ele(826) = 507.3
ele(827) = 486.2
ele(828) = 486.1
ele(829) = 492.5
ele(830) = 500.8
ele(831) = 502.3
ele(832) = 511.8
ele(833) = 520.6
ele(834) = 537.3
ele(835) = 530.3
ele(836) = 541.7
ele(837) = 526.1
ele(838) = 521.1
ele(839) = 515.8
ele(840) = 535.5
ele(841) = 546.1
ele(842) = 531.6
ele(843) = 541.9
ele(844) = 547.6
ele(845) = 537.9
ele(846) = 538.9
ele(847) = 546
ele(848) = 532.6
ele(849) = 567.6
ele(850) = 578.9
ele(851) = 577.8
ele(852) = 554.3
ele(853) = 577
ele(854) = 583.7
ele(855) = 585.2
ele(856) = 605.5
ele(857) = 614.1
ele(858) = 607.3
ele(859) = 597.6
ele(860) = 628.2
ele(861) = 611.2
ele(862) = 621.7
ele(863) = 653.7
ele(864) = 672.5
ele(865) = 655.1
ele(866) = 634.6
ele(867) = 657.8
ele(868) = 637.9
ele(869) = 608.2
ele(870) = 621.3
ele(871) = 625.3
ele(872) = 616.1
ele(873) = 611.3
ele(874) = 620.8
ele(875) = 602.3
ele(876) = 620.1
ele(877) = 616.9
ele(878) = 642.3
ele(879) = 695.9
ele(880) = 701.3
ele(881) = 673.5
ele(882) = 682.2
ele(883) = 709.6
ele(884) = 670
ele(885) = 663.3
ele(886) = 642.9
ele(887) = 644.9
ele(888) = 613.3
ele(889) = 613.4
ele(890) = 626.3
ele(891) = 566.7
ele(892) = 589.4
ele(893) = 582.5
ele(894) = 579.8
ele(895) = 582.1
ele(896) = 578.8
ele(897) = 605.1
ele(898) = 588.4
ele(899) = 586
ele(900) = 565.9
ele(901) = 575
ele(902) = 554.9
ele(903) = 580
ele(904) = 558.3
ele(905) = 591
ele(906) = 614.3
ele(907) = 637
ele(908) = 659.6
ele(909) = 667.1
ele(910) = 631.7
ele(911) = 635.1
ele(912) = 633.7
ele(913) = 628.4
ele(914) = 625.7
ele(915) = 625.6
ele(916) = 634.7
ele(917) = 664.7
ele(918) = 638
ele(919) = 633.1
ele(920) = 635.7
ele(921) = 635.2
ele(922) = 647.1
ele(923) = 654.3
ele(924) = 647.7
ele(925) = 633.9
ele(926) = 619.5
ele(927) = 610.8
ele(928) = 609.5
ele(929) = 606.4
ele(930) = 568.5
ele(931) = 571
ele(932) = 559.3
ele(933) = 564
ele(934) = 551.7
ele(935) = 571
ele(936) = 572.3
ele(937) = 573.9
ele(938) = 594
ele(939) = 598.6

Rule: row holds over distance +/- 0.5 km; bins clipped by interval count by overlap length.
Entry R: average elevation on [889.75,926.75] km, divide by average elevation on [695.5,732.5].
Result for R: 1.5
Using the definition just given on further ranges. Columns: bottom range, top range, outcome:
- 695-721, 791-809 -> 1.11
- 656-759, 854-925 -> 1.45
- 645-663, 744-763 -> 0.69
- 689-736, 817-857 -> 1.26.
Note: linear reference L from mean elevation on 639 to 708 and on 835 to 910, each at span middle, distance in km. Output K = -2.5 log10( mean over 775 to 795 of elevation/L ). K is 0.19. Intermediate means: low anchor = 480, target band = 461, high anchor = 602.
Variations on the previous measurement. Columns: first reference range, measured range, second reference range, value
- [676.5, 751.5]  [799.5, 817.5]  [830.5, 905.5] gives 0.106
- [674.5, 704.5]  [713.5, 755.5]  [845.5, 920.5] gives 0.226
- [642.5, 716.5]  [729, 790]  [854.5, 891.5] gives 0.302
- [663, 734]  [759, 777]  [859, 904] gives 0.188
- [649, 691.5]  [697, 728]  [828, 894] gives 0.220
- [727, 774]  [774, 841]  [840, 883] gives 0.047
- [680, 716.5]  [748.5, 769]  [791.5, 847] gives 0.177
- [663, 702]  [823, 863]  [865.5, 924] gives 0.069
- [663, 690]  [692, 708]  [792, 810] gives 0.105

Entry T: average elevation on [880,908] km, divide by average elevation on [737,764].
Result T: 1.64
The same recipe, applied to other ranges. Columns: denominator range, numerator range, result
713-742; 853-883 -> 1.58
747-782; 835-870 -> 1.42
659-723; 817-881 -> 1.25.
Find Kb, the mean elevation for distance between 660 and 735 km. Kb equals 443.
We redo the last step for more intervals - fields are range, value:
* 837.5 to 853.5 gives 547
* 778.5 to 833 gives 476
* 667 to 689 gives 464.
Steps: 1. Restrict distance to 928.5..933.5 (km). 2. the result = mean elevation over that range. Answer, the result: 574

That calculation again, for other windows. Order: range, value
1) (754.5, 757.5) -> 382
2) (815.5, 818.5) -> 451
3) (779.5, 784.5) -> 449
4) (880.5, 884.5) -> 684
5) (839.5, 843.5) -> 539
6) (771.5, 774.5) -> 439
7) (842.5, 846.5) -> 542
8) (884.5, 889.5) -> 636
